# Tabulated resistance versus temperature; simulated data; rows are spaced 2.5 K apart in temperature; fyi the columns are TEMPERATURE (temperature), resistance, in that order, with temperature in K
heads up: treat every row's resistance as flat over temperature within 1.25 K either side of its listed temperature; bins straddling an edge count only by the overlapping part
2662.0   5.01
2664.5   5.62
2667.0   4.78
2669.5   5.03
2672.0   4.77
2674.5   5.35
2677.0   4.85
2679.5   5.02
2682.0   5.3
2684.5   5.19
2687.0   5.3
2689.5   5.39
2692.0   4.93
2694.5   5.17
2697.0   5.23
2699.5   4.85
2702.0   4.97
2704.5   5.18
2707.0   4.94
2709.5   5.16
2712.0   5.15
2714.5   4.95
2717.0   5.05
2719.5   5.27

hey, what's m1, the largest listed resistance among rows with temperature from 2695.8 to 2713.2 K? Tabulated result 5.23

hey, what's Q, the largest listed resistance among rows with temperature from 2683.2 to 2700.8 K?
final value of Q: 5.39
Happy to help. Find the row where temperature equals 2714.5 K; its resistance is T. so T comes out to 4.95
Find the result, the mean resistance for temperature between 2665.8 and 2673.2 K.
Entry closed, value 4.86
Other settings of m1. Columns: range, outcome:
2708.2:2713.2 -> 5.16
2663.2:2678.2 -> 5.62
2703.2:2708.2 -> 5.18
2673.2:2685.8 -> 5.35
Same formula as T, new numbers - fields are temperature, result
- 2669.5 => 5.03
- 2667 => 4.78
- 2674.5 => 5.35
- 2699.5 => 4.85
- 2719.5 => 5.27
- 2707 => 4.94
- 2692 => 4.93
